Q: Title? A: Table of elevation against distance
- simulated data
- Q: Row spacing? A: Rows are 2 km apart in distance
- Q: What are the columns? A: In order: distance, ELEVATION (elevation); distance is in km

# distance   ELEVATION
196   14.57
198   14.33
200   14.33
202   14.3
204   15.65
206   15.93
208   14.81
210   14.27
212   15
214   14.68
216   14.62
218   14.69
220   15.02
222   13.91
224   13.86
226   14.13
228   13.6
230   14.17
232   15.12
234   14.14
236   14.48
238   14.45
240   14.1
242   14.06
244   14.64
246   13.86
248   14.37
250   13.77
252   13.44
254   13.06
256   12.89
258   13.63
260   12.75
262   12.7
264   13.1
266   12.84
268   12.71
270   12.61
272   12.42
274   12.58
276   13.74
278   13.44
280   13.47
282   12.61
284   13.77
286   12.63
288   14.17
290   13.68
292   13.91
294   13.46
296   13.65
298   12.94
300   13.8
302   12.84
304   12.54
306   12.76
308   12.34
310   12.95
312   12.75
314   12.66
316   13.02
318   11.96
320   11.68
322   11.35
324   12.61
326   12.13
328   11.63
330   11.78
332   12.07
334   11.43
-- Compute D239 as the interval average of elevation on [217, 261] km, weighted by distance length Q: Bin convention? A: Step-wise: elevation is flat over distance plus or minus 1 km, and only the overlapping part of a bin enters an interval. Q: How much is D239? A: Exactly 14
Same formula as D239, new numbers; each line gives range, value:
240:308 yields 13.3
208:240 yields 14.4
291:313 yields 13.1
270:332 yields 12.8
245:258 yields 13.6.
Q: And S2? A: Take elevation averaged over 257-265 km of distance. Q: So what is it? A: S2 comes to 13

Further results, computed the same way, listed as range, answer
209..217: 14.6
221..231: 13.9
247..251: 14.1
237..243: 14.2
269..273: 12.5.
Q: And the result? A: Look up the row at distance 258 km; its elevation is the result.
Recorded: 13.63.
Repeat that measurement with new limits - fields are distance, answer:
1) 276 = 13.74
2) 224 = 13.86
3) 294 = 13.46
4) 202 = 14.3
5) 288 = 14.17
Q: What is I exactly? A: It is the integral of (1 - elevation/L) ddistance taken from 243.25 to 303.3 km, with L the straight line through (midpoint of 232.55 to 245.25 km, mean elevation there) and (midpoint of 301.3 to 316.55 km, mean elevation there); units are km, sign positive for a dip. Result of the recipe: 1.0 km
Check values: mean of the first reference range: 14.3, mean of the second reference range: 12.7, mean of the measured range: 13.3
